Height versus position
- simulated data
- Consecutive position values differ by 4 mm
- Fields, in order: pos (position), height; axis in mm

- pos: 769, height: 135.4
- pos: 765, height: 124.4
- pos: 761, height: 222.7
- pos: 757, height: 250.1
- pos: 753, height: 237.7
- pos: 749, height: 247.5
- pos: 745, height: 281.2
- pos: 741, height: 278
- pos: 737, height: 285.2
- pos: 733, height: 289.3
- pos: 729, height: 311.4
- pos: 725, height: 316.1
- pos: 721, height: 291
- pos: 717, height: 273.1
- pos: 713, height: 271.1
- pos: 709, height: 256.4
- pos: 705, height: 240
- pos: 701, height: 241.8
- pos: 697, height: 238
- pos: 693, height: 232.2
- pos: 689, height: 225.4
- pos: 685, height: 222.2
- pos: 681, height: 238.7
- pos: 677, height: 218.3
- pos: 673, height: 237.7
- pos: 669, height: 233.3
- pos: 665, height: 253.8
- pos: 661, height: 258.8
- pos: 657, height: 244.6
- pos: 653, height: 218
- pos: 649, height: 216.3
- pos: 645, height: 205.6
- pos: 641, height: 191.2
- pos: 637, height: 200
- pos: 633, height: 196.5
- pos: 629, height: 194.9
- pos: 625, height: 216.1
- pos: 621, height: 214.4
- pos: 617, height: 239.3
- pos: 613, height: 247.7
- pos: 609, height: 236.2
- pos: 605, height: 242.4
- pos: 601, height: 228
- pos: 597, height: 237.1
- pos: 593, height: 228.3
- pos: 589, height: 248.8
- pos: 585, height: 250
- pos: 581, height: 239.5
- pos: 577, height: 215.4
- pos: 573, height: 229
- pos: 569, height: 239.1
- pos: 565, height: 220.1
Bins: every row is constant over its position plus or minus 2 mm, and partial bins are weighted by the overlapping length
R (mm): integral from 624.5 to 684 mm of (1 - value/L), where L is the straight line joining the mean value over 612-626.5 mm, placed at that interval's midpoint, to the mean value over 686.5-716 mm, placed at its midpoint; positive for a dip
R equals 3.5 mm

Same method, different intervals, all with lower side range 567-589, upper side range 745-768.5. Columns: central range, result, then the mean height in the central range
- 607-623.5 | -0.1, 234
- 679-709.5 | -1.7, 236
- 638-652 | 1.5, 205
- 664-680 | -0.6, 235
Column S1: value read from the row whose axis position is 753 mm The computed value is 237.7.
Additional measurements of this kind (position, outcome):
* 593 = 228.3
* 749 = 247.5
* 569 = 239.1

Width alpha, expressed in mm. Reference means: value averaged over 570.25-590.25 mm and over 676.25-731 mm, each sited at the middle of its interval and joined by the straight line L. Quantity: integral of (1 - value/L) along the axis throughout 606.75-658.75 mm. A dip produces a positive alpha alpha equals 5.9 mm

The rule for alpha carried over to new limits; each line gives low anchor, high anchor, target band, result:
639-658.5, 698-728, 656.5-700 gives 0.5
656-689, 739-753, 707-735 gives -3.5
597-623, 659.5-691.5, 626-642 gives 2.6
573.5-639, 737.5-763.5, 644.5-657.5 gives 0.8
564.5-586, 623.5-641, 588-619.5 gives -3.2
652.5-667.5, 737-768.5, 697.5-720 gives -1.7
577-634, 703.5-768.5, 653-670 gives -0.2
